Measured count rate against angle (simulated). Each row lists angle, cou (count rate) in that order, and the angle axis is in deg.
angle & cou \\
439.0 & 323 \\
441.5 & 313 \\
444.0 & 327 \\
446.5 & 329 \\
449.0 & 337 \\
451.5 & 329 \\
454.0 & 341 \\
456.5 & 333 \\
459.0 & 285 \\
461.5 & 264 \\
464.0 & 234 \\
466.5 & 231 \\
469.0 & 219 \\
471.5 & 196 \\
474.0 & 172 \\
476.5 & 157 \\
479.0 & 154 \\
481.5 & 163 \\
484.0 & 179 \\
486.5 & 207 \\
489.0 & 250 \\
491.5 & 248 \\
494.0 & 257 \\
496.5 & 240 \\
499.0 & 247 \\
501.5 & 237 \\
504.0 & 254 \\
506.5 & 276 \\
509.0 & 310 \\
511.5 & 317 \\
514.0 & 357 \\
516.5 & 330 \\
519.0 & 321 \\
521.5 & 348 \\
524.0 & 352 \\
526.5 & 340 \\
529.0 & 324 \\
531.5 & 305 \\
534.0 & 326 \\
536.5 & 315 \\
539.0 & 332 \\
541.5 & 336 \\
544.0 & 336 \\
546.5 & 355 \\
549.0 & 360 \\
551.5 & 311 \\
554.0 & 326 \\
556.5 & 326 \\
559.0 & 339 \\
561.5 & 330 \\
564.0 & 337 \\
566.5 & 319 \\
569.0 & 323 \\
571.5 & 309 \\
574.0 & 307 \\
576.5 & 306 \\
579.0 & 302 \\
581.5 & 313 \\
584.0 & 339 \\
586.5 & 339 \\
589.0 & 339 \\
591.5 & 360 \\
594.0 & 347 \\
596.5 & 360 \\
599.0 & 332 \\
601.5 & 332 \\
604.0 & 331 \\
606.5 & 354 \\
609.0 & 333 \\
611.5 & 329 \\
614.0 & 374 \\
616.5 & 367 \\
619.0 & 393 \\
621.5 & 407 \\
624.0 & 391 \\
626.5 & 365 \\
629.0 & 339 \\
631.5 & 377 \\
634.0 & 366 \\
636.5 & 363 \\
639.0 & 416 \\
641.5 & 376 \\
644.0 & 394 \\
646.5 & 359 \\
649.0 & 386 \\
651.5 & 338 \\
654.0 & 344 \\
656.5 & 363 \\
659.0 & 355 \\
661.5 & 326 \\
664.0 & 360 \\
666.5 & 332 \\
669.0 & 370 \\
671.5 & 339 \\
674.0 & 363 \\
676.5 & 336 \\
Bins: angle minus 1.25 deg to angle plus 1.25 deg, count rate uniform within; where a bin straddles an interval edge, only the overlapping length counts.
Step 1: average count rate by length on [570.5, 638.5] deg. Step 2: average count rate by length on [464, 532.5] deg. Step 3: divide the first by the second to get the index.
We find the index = 1.3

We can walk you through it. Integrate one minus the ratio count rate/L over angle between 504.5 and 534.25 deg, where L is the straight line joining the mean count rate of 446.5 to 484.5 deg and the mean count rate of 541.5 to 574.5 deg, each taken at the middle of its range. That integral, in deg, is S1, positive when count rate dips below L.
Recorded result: -3.0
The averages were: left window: 244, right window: 330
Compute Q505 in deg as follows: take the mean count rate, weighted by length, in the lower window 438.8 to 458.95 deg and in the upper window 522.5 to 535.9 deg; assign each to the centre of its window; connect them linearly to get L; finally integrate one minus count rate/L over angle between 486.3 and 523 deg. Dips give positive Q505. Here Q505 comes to 5.1 deg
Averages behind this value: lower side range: 327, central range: 283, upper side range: 329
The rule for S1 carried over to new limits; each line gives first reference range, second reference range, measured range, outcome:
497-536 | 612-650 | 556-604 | 2.4 deg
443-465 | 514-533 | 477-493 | 6.1 deg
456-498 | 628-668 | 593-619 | -1.6 deg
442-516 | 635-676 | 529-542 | -1.4 deg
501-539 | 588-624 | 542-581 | 1.1 deg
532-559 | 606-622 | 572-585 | 1.3 deg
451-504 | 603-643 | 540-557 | -2.1 deg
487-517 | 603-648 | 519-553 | -3.8 deg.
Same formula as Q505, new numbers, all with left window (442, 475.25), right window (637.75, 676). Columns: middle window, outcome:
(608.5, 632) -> -1.5 deg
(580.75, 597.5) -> -0.5 deg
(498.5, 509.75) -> 1.2 deg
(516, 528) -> -1.4 deg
